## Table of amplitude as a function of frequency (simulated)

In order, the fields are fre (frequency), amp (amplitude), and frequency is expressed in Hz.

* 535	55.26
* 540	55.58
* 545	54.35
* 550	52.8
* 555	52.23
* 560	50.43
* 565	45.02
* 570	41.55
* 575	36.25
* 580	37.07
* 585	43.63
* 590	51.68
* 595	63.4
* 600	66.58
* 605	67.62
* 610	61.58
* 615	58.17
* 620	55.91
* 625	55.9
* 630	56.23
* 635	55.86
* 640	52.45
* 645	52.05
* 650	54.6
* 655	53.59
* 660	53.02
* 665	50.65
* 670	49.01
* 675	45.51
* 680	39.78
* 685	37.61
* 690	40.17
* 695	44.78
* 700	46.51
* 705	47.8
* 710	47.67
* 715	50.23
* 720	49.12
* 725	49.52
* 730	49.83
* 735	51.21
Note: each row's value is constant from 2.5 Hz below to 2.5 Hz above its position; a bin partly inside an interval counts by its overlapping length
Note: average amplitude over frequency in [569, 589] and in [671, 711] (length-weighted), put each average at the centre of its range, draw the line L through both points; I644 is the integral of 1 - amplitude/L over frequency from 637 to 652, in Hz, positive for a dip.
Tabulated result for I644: -3.8 Hz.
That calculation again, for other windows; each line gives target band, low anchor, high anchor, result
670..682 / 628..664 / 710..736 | 1.9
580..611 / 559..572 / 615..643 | -4.3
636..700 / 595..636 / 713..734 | 8.4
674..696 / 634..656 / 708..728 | 4.3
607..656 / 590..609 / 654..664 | 1.7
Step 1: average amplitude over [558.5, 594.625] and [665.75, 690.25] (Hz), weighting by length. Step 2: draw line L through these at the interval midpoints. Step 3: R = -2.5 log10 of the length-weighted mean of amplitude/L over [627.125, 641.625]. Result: -0.247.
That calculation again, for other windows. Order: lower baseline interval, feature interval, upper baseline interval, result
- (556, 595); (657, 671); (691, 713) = -0.12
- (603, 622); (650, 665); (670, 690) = -0.11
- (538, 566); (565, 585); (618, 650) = 0.31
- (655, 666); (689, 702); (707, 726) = 0.14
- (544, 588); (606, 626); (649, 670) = -0.19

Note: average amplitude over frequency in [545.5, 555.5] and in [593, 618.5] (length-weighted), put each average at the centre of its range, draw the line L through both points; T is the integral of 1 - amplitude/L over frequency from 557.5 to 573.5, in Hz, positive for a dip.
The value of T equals 3.0 Hz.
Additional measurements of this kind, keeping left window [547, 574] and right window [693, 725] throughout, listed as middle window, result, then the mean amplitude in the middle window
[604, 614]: -3.20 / 63.2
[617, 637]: -3.42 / 56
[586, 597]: -1.73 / 55.4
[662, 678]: -0.13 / 48.3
